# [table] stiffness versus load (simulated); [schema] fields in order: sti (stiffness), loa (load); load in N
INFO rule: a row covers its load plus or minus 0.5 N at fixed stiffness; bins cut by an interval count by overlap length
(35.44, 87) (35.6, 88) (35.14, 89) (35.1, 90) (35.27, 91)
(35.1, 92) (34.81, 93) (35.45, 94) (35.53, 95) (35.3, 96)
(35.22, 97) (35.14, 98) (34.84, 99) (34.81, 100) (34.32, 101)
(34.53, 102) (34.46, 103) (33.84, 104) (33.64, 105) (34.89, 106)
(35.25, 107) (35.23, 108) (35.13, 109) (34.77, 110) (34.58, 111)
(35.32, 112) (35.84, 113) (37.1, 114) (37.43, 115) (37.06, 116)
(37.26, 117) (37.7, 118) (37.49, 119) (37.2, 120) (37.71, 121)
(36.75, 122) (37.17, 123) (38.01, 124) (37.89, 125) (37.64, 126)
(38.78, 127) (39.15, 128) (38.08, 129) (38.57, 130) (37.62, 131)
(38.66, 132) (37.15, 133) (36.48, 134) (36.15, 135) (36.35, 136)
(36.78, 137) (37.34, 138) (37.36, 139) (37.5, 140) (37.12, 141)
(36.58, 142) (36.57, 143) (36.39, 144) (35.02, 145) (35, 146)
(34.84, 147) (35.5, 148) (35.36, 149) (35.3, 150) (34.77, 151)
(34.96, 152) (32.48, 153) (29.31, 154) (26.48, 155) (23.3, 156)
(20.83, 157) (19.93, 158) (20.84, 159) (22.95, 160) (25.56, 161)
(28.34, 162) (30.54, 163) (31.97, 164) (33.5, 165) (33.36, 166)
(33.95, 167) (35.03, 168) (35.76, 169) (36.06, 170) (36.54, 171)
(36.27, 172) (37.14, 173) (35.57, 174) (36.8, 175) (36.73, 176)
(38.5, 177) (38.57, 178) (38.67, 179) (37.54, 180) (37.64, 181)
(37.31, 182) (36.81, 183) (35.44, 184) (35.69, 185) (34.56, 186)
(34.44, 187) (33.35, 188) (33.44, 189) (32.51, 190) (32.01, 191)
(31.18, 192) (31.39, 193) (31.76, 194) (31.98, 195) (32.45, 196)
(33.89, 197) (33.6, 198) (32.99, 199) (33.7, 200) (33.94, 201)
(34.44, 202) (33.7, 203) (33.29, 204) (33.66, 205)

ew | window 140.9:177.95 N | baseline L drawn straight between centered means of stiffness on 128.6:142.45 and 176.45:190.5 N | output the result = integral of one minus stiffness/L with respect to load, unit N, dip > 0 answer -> 4.1 N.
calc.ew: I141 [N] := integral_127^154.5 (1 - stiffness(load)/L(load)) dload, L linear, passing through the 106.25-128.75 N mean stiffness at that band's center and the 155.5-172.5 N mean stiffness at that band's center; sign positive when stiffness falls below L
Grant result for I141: -2.43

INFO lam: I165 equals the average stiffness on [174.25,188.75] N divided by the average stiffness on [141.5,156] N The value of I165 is 1.08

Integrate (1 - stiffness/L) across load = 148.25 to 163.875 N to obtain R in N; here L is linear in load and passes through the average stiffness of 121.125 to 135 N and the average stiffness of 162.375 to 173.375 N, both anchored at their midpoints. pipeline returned 3.17 N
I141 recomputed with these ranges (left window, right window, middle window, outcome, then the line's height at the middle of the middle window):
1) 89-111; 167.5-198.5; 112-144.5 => -2.2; 35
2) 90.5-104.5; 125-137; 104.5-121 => 0.1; 36.2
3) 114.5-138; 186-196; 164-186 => -1.6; 33.8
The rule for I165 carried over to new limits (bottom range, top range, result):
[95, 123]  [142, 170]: 0.87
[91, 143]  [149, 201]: 0.90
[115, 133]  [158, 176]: 0.85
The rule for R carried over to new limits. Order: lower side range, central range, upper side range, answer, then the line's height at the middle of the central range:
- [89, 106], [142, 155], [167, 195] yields 0.3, 35.2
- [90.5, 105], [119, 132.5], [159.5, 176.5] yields -1.5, 34.2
